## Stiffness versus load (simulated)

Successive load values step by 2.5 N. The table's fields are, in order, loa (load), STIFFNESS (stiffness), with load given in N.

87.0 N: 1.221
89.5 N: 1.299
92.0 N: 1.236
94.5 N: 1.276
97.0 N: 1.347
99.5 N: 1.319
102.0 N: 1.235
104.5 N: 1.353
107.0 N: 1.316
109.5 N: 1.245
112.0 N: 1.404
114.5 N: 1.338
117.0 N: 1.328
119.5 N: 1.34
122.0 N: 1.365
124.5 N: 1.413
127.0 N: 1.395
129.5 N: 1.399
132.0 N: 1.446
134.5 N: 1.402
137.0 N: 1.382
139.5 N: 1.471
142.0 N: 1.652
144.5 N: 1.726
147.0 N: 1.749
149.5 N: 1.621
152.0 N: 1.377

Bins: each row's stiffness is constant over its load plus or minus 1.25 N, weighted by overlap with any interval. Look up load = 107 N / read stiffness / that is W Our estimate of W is 1.316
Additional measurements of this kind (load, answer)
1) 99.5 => 1.319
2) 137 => 1.382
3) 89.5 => 1.299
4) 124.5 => 1.413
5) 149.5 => 1.621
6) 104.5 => 1.353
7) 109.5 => 1.245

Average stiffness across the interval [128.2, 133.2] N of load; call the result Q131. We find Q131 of 1.42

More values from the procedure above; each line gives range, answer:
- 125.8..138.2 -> 1.4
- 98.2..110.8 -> 1.29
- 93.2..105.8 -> 1.31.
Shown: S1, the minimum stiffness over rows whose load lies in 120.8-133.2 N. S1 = 1.365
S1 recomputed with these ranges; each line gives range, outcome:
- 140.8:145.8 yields 1.652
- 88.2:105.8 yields 1.235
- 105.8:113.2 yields 1.245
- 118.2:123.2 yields 1.34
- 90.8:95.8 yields 1.236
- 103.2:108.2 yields 1.316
